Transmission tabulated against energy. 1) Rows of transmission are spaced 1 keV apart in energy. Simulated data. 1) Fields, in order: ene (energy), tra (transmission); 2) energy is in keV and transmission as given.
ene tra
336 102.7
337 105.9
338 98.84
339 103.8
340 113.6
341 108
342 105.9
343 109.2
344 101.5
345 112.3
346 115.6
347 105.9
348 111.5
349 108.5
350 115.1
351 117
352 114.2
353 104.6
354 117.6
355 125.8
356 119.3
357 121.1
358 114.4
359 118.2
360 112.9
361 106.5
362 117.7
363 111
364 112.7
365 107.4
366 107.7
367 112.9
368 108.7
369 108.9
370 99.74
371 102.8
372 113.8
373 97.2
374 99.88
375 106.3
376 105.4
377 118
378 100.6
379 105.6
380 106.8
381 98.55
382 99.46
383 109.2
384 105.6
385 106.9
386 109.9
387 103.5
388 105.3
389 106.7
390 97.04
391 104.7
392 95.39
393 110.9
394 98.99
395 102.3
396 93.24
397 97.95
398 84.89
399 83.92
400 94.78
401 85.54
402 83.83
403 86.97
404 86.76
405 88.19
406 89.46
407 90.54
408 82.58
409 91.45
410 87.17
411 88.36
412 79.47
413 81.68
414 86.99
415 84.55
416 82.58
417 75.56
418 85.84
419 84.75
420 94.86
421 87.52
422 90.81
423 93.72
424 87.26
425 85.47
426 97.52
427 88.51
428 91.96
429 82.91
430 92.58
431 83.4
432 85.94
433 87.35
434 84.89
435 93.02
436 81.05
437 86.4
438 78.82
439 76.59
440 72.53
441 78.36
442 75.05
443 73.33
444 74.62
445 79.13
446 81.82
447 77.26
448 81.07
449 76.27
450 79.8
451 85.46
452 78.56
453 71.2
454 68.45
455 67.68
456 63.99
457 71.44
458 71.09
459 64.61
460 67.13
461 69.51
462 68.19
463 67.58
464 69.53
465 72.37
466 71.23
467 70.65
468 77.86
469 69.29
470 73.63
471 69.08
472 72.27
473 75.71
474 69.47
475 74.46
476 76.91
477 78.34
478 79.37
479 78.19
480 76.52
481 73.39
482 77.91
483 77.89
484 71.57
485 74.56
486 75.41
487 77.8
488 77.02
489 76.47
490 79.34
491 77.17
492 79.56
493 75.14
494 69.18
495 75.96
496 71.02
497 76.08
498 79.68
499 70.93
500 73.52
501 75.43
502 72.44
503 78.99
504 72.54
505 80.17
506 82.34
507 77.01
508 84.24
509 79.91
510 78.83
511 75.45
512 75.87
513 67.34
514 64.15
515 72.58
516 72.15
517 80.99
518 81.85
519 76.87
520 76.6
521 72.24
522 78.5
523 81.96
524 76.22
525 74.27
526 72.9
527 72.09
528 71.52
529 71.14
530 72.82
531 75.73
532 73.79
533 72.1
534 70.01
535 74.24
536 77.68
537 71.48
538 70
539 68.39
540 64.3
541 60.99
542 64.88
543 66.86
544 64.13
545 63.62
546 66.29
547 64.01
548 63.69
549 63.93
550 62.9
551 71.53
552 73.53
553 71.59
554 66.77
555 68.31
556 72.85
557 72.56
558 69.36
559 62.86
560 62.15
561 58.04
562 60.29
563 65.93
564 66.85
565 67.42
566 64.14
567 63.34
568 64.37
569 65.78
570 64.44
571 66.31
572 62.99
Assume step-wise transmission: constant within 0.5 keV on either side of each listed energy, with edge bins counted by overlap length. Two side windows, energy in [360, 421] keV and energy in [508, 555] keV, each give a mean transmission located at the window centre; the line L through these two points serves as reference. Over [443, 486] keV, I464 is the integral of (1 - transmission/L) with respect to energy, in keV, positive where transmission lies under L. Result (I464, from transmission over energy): 5.3 keV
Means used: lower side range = 98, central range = 73.7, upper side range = 71.6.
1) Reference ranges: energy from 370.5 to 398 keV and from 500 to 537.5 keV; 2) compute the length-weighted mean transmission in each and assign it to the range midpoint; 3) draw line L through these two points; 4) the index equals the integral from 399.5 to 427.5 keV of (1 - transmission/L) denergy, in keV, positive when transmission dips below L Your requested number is 2.9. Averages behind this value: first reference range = 103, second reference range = 75.2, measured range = 87.2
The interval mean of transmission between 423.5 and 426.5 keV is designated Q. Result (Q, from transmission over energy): 90.1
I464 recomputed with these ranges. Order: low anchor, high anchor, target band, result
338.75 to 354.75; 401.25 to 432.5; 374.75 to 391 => -1.1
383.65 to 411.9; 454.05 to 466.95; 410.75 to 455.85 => -1.4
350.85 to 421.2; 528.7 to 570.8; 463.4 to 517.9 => 2.8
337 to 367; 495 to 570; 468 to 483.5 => 1.6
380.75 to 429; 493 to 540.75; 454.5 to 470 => 2.5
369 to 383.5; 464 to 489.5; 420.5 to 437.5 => 0.1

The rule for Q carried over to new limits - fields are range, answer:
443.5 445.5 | 76.9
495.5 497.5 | 73.5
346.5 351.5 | 112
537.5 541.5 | 65.9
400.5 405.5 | 86.3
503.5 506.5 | 78.4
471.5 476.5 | 73.8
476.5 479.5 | 78.6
